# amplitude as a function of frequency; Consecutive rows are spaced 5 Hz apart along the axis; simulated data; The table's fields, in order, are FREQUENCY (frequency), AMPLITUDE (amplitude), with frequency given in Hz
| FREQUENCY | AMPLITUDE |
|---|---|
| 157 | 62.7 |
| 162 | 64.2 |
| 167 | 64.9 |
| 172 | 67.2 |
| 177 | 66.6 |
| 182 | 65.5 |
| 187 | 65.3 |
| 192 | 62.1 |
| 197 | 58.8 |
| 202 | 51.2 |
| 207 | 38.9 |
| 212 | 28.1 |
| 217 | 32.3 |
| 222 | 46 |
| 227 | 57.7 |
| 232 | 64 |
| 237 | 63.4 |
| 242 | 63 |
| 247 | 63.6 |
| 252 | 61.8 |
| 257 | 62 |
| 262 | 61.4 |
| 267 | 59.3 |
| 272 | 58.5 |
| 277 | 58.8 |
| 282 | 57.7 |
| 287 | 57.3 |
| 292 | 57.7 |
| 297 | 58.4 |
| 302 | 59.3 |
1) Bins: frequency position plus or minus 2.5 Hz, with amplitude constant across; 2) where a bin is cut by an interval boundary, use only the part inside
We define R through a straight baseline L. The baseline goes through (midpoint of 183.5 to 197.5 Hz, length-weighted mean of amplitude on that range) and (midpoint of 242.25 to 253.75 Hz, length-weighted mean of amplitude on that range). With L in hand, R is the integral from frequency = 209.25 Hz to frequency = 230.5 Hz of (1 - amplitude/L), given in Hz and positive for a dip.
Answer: 7.0 Hz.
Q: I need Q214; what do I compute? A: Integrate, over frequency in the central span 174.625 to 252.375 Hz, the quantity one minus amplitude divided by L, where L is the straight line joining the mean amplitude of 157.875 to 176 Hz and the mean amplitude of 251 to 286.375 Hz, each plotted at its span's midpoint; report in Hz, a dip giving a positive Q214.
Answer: 9.15 Hz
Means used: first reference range 65.3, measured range 55.3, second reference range 59.7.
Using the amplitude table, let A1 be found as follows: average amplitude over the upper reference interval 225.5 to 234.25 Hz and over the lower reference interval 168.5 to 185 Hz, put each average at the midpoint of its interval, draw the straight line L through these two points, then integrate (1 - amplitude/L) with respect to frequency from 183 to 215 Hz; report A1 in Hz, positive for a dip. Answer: 6.6 Hz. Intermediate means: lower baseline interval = 66.3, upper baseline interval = 61.1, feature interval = 51.1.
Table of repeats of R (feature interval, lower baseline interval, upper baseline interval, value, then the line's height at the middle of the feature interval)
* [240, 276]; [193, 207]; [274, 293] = -3.1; 56.4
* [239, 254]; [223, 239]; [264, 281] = -0.8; 59.7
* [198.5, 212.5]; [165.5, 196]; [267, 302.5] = 4.6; 63.4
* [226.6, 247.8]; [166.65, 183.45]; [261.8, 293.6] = -0.4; 61.6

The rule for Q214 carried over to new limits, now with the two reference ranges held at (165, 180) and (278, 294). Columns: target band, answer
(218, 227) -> 2.2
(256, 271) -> -0.3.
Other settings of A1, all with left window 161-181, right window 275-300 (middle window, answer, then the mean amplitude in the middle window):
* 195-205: 1.5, 54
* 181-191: 0.0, 64.9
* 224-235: 0.3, 60.3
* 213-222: 3.9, 35.4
